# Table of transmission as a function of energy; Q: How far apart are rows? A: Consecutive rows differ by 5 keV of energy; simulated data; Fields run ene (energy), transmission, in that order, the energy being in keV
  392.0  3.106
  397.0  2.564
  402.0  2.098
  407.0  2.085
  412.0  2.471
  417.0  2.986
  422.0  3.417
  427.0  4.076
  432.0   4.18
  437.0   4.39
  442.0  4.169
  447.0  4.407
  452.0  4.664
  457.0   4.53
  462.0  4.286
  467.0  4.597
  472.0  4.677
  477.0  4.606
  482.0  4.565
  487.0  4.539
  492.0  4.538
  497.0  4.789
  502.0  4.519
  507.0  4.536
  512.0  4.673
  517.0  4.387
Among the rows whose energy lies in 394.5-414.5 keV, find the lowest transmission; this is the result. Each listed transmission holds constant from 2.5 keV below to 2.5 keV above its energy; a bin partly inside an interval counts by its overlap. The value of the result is 2.085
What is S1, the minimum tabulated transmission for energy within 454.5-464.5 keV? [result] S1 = 4.286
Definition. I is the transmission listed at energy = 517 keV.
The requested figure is 4.387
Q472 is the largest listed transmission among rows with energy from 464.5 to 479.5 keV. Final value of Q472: 4.677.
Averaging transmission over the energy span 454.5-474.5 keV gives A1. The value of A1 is 4.52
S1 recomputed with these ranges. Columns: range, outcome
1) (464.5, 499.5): 4.538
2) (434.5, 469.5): 4.169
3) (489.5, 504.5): 4.519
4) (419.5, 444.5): 3.417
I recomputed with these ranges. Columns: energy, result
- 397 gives 2.564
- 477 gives 4.606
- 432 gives 4.18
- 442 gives 4.169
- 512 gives 4.673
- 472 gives 4.677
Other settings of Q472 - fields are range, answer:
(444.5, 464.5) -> 4.664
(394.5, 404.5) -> 2.564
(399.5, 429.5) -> 4.076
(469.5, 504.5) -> 4.789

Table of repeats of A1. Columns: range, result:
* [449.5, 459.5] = 4.6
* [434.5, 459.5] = 4.43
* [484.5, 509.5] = 4.58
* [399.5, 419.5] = 2.41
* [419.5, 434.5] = 3.89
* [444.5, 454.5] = 4.54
